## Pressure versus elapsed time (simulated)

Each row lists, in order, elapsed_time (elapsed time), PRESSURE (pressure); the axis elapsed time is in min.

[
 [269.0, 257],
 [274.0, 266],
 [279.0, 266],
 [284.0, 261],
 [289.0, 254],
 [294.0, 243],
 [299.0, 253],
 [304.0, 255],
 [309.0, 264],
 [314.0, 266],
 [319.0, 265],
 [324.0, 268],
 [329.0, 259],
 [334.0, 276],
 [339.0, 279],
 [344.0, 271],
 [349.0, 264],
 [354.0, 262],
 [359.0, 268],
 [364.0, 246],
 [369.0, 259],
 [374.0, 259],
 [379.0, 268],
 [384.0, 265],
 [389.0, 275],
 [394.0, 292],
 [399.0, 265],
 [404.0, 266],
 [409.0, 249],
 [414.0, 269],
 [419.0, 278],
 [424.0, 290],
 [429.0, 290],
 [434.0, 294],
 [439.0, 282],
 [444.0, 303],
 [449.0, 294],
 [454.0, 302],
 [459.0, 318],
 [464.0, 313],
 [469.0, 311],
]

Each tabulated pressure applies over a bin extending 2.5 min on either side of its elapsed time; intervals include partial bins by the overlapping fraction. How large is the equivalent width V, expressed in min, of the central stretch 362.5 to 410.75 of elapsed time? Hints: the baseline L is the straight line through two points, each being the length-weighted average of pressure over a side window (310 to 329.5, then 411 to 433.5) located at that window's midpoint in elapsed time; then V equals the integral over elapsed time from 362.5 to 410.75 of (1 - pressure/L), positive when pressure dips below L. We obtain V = 1.9 min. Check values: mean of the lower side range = 265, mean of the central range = 265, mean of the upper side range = 282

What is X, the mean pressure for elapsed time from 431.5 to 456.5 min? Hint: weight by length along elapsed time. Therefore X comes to 295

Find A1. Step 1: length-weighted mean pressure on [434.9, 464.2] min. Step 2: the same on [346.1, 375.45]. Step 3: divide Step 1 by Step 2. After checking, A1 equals 1.16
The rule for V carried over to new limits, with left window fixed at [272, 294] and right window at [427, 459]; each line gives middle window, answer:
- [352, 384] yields 2.1 min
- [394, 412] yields 1.4 min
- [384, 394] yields 0.2 min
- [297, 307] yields 0.4 min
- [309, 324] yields 0.1 min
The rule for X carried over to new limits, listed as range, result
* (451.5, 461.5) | 310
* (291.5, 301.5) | 248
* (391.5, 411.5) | 268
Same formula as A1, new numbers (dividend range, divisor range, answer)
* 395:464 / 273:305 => 1.11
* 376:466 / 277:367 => 1.08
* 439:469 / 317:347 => 1.13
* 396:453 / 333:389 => 1.06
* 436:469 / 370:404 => 1.12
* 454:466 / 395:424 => 1.16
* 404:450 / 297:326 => 1.08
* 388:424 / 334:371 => 1.03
